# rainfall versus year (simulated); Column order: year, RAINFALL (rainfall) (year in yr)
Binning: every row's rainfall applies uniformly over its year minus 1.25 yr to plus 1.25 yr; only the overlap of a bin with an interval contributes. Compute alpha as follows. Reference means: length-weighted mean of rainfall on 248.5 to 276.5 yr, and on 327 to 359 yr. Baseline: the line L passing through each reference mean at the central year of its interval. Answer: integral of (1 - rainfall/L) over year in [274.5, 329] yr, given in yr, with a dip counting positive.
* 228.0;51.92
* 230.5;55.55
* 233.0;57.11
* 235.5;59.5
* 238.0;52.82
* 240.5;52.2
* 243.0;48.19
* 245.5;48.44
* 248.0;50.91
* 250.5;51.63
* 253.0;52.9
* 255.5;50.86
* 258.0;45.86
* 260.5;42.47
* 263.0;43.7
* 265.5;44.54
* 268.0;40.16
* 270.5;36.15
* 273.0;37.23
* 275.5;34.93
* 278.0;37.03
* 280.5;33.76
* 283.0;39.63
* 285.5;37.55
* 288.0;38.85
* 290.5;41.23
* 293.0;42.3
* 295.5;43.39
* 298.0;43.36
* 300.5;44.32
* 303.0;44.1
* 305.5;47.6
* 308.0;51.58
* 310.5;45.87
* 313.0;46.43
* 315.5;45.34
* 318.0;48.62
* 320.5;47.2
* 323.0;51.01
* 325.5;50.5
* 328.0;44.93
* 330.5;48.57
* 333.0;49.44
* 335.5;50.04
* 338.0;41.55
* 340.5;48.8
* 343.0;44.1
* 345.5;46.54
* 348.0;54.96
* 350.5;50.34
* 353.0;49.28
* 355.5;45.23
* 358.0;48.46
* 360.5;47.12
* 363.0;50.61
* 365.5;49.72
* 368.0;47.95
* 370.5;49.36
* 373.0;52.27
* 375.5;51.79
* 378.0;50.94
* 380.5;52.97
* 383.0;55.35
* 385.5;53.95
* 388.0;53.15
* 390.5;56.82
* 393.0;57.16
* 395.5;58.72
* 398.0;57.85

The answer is 2.7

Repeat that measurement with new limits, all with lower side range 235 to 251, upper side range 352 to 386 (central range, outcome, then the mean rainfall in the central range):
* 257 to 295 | 8.6 yr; 39.7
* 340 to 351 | 0.4 yr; 48.9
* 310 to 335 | 1.4 yr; 47.9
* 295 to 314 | 1.9 yr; 45.9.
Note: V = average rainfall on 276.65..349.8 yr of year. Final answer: 45.1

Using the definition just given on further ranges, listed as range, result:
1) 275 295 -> 38.5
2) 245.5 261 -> 49.4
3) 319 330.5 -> 48.4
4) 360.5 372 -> 49.2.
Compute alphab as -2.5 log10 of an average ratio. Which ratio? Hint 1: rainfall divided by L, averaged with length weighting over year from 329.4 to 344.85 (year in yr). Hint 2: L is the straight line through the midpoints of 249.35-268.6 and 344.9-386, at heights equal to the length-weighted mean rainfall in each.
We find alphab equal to 0.05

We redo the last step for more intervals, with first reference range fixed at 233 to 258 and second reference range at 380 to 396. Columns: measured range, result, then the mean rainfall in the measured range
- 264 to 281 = 0.353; 37.9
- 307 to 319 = 0.131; 47.5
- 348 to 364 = 0.118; 49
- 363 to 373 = 0.110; 49.6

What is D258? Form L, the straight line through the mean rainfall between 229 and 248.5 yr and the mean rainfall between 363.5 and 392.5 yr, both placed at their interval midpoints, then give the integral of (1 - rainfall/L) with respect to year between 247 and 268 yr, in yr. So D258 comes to 2.2 yr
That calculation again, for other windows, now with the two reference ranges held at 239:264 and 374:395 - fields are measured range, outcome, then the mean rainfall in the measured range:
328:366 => 3.2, 48.2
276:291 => 3.7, 37.7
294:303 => 1.2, 43.7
